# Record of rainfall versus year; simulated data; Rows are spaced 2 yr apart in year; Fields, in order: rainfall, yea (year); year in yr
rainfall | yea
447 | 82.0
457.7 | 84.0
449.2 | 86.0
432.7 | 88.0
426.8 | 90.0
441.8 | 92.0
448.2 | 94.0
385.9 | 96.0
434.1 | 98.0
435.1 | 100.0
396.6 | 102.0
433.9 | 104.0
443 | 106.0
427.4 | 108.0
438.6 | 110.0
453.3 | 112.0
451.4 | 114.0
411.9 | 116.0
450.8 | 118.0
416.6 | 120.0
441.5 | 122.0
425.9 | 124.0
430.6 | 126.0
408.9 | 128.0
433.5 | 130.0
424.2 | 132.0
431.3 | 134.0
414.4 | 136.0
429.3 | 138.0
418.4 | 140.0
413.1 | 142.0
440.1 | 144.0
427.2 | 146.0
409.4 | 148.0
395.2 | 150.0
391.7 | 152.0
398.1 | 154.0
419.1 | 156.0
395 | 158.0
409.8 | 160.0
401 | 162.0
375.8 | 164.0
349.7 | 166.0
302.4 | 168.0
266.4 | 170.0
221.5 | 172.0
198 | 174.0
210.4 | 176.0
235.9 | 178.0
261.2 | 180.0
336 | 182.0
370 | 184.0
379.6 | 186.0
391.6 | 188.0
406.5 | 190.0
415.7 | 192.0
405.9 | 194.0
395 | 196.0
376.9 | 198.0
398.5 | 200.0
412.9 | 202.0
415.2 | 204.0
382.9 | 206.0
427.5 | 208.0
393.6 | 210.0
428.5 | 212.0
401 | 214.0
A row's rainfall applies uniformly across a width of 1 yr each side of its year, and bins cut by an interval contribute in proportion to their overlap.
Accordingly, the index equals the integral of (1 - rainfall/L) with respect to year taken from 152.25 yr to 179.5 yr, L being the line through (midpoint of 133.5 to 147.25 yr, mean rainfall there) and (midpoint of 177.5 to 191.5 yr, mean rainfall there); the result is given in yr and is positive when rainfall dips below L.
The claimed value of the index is 4.2 yr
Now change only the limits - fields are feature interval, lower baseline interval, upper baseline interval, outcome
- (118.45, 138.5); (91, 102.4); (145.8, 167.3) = -0.84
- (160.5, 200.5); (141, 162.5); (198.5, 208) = 6.99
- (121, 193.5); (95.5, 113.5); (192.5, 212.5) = 7.19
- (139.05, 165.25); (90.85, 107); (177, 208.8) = -0.57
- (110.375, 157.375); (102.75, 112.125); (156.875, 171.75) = -3.20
